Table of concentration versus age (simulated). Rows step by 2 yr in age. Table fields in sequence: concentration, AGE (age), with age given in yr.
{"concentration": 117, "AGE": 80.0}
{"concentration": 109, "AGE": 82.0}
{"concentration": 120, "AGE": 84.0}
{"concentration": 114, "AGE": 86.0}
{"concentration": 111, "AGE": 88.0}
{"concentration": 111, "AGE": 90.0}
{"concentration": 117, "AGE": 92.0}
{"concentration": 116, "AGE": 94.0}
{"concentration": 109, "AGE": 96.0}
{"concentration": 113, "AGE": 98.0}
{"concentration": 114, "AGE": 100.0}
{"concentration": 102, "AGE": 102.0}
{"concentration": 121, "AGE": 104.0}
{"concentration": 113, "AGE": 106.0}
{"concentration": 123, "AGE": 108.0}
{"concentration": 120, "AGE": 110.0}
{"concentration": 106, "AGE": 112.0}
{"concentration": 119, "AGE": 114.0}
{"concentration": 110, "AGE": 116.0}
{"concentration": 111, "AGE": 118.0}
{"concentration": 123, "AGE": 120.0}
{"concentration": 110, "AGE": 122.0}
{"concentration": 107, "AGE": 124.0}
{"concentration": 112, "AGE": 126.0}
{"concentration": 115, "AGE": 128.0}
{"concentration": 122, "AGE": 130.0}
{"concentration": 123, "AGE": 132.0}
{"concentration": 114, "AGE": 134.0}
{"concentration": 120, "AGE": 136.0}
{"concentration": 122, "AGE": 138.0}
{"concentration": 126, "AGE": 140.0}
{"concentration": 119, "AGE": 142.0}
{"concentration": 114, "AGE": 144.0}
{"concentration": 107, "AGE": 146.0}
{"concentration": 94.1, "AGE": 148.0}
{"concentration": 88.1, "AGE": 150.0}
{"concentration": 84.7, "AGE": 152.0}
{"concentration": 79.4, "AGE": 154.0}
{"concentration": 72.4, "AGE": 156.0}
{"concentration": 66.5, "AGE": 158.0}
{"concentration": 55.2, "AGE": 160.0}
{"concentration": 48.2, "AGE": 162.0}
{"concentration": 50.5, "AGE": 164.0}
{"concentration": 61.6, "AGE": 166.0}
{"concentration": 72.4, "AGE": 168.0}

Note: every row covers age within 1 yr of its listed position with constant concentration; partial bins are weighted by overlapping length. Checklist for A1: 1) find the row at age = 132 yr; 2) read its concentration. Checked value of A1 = 123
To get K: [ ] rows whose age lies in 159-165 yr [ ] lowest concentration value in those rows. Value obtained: 48.2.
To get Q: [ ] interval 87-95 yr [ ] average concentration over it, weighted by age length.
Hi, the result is 114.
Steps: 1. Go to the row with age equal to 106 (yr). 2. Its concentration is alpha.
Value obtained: 113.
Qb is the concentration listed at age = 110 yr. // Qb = 120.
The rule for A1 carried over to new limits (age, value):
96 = 109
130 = 122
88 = 111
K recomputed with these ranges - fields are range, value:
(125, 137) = 112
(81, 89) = 109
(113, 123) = 110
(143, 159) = 66.5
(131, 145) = 114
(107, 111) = 120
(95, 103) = 102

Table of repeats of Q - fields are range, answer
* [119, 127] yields 113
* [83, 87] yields 117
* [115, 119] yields 110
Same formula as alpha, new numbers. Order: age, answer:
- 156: 72.4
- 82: 109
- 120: 123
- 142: 119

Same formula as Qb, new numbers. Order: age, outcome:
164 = 50.5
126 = 112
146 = 107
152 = 84.7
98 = 113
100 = 114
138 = 122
